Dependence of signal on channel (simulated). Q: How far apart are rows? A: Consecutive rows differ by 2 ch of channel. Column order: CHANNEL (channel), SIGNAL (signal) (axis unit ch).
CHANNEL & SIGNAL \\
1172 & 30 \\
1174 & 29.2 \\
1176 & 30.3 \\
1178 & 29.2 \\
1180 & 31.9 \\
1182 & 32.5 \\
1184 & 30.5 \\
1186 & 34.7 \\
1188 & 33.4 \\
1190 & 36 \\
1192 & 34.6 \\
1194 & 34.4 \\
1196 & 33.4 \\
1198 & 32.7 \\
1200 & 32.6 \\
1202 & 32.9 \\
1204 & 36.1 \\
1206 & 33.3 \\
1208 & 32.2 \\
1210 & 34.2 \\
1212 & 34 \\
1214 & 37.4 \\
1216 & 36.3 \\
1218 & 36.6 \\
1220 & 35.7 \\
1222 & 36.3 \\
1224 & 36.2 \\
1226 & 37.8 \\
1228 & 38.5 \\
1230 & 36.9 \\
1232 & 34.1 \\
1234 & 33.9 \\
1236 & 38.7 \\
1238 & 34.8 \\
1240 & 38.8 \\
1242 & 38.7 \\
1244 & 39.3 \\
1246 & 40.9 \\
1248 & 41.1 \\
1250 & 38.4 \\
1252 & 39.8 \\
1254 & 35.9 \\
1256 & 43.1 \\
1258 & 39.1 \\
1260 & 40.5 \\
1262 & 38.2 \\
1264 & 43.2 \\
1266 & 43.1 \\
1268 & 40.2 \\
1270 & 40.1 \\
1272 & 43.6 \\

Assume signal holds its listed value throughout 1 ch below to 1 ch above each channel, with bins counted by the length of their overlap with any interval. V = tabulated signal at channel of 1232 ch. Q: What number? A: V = 34.1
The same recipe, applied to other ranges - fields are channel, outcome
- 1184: 30.5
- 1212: 34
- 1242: 38.7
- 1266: 43.1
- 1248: 41.1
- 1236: 38.7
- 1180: 31.9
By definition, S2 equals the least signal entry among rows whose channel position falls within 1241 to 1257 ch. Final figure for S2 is 35.9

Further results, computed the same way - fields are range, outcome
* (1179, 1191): 30.5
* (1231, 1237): 33.9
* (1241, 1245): 38.7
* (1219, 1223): 35.7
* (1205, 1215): 32.2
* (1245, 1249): 40.9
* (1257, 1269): 38.2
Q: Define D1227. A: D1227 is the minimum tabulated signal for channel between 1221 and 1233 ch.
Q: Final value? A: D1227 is 34.1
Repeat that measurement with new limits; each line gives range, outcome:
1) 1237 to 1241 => 34.8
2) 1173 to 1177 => 29.2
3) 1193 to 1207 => 32.6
